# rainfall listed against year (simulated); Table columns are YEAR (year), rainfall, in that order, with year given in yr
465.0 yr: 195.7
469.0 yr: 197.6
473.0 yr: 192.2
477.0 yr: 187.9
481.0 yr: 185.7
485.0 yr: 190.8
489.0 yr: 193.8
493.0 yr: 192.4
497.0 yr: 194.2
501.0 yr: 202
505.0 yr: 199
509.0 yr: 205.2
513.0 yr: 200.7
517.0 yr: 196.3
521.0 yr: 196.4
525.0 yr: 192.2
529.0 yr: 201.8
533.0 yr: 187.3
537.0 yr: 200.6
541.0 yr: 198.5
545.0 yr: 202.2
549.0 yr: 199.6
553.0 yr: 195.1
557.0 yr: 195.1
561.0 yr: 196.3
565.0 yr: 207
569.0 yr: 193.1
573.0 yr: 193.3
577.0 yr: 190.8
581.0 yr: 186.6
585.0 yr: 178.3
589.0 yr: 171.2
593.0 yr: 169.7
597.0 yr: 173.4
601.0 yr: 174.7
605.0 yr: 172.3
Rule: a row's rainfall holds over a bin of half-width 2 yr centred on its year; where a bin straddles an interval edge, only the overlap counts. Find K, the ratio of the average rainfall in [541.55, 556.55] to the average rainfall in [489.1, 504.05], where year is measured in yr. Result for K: 1.01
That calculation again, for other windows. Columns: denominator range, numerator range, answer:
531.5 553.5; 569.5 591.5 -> 0.93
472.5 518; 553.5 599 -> 0.96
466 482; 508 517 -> 1.05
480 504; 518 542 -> 1.01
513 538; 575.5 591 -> 0.93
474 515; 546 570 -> 1.02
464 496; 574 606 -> 0.93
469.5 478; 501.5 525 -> 1.04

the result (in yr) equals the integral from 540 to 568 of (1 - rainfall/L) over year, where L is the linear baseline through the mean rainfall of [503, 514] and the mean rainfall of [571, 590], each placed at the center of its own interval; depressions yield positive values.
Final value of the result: -1.2 yr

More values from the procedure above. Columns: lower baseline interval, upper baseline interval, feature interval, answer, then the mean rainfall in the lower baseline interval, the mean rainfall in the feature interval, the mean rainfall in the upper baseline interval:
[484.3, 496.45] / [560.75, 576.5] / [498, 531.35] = -0.84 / 193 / 199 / 197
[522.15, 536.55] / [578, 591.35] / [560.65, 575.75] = -1.09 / 195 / 197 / 179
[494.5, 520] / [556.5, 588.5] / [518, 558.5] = -0.28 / 199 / 197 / 191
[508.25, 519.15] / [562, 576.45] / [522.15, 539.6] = 0.31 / 200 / 196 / 197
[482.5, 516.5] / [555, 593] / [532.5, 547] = -0.41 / 197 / 198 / 189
